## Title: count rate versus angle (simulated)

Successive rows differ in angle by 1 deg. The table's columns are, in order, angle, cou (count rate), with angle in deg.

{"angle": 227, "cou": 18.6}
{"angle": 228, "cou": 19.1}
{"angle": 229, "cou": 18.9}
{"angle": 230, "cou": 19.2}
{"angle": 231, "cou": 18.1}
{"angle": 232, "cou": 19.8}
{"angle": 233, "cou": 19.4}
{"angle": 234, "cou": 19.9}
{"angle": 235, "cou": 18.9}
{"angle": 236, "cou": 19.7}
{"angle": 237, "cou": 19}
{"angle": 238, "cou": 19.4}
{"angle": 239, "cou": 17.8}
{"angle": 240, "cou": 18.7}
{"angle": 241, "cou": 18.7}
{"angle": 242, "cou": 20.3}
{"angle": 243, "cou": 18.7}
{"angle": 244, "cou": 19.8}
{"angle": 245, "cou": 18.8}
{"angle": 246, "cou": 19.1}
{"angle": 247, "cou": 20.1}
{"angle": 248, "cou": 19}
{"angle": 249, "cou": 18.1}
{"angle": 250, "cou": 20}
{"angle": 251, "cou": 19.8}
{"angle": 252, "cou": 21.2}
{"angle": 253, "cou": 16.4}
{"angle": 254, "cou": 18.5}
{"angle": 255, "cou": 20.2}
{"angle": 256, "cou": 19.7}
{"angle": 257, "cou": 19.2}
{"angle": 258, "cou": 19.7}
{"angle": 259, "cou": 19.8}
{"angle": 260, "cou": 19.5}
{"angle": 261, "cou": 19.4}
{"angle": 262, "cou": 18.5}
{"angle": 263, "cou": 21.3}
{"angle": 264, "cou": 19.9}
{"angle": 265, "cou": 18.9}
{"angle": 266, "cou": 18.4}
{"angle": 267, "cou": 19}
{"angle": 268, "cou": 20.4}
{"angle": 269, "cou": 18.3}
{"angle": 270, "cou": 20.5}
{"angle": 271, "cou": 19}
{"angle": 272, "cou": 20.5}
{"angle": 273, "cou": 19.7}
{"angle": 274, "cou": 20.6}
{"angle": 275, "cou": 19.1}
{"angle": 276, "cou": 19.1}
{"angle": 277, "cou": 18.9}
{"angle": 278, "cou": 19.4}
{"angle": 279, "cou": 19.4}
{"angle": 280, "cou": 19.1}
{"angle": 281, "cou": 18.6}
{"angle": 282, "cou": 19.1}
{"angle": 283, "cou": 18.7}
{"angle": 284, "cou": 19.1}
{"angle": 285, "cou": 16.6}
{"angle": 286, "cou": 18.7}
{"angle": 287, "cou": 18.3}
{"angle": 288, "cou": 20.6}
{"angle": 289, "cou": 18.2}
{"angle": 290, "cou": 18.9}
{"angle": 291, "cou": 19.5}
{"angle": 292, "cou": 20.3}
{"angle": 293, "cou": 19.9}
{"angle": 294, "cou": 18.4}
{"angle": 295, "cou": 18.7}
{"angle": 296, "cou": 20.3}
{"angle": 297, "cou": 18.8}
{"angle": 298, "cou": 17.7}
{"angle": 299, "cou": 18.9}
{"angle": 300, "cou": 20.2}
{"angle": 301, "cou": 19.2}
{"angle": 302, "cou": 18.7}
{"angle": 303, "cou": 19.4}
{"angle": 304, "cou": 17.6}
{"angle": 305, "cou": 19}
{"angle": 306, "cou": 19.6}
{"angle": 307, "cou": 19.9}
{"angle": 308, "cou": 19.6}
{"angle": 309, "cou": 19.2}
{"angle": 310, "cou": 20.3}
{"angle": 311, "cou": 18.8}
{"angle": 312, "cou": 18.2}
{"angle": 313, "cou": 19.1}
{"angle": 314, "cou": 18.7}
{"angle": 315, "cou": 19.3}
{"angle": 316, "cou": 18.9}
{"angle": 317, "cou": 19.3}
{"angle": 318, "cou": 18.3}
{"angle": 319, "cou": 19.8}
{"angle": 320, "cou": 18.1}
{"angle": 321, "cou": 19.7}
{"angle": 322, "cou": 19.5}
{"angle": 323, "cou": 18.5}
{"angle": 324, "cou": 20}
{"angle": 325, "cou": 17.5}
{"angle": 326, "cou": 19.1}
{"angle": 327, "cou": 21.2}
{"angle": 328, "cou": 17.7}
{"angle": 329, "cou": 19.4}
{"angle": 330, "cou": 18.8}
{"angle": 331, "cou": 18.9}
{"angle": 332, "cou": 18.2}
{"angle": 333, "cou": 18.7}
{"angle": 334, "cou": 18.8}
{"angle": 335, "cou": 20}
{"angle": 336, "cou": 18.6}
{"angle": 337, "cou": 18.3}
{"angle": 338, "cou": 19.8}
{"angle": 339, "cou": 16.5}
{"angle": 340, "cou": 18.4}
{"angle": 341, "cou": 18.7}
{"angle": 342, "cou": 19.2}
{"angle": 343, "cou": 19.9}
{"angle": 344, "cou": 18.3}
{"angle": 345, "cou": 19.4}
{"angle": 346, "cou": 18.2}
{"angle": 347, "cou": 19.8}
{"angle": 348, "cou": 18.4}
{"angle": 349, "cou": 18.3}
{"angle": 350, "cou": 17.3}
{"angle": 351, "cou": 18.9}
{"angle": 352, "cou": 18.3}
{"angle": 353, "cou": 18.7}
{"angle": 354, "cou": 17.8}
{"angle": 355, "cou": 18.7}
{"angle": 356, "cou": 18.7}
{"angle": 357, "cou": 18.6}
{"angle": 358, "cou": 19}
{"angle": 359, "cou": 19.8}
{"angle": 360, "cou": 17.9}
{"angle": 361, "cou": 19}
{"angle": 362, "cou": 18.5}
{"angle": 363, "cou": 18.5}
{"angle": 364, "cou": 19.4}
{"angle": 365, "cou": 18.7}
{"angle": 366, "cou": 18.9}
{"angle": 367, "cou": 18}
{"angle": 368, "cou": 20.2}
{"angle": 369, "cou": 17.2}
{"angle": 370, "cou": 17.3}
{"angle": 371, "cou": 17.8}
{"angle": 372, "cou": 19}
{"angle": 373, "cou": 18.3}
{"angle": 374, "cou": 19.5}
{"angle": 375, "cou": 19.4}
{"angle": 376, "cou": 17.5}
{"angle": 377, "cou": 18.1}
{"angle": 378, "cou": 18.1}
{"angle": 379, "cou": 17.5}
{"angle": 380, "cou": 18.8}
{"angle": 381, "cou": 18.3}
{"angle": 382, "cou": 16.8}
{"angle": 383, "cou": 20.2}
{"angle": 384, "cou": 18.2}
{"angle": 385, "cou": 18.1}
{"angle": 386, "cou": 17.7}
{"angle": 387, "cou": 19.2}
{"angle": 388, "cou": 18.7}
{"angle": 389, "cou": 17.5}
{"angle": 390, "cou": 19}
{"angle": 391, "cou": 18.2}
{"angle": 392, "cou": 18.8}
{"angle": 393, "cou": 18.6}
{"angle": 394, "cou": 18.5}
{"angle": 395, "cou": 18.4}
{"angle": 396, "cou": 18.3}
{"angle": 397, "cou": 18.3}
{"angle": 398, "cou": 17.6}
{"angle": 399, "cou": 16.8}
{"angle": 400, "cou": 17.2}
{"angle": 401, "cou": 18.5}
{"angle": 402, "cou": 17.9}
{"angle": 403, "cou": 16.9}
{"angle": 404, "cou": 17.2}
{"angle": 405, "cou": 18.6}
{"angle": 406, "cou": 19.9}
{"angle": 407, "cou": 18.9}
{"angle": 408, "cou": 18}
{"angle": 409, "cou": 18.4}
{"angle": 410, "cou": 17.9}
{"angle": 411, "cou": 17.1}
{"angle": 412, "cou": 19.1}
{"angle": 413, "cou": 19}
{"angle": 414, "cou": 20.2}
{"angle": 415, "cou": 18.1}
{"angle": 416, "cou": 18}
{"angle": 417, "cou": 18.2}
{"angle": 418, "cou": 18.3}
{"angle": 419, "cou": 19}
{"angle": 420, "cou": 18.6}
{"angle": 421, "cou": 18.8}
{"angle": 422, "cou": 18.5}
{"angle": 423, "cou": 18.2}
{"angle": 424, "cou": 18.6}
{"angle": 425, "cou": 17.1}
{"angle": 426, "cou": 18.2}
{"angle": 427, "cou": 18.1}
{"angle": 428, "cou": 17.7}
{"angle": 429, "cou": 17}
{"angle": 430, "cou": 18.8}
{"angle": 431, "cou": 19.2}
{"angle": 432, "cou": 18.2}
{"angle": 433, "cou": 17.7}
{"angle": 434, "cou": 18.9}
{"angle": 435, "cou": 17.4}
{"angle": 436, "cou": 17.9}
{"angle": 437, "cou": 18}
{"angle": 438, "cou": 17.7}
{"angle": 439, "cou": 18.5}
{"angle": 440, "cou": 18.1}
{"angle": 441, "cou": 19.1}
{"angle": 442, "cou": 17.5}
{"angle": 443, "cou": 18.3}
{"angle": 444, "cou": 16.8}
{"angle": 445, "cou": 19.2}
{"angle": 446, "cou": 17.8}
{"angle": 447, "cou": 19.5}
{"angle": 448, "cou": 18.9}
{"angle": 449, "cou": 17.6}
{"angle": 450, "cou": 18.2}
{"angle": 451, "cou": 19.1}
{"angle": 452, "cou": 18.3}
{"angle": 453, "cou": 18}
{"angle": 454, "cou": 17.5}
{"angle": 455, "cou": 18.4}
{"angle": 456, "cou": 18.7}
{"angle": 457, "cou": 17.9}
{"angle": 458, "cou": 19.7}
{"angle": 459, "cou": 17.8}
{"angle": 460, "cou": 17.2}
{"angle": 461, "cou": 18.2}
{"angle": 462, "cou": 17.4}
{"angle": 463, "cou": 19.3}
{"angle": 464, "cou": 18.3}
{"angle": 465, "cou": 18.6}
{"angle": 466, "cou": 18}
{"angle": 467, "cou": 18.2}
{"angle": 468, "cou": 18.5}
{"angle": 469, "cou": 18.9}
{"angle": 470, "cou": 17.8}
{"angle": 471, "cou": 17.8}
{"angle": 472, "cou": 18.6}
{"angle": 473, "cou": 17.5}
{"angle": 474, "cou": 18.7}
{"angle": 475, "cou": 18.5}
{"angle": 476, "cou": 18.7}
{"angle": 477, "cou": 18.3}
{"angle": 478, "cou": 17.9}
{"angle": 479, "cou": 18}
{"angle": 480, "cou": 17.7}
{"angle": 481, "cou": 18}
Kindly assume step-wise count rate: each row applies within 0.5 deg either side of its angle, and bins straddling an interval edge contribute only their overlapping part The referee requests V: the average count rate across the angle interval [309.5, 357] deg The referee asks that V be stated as 18.8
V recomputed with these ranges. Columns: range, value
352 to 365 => 18.7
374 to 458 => 18.3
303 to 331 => 19.1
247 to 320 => 19.2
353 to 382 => 18.5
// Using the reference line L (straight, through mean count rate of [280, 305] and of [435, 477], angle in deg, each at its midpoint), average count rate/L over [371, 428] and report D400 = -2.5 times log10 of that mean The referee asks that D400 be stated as 0.011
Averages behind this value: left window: 18.9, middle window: 18.3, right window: 18.3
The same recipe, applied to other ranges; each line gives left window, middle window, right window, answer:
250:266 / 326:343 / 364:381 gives -0.006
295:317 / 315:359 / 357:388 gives 0.001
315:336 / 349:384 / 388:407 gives 0.003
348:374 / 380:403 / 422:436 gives 0.008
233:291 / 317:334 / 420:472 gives -0.005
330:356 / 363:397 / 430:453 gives 0.005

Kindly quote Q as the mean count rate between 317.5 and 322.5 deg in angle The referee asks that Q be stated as 19.1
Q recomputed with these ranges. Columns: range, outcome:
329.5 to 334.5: 18.7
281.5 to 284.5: 19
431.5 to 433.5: 17.9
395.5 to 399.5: 17.8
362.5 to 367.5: 18.7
